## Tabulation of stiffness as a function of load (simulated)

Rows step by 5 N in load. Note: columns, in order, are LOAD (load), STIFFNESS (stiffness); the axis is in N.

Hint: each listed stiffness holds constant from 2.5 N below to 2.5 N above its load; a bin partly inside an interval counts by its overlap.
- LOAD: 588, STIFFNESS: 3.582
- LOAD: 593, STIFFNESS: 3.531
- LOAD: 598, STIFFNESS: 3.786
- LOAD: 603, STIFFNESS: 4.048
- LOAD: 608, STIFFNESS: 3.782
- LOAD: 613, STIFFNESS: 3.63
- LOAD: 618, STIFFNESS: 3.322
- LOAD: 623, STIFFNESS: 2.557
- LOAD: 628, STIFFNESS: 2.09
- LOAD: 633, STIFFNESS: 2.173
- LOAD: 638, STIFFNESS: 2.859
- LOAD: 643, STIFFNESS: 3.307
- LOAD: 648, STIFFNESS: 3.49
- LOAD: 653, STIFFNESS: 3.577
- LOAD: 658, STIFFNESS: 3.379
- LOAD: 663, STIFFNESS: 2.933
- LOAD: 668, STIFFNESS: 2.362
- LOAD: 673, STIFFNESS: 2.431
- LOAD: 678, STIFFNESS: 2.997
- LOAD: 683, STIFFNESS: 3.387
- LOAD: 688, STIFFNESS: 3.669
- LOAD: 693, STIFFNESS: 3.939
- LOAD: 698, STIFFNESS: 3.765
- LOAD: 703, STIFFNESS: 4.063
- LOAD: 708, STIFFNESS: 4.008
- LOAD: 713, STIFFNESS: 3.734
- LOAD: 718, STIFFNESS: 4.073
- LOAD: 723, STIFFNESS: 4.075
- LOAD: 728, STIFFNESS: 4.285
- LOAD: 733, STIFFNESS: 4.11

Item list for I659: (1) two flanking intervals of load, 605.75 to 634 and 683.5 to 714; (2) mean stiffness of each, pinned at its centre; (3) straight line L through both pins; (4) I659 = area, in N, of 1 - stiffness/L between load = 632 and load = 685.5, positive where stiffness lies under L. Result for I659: 5.84 N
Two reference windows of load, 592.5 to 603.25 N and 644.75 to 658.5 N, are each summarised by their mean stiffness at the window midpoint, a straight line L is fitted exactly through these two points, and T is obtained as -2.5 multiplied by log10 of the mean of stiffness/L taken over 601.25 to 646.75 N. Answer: 0.18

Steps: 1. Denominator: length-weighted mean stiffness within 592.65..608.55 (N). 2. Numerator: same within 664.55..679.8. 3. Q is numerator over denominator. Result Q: 0.68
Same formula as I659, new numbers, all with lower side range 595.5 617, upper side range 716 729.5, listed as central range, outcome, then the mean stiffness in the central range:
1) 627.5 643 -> 5.2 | 2.56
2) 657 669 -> 3.2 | 2.9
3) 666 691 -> 6.3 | 3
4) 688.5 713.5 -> 1.1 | 3.9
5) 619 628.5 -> 3.2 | 2.53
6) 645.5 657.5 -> 1.3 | 3.51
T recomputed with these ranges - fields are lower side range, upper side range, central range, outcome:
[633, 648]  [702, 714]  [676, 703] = 0.02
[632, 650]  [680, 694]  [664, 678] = 0.31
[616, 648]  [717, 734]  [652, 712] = 0.04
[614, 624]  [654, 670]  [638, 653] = -0.11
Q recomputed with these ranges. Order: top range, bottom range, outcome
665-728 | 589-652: 1.10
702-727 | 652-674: 1.37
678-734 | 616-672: 1.34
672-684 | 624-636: 1.33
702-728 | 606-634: 1.36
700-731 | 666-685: 1.45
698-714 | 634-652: 1.24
